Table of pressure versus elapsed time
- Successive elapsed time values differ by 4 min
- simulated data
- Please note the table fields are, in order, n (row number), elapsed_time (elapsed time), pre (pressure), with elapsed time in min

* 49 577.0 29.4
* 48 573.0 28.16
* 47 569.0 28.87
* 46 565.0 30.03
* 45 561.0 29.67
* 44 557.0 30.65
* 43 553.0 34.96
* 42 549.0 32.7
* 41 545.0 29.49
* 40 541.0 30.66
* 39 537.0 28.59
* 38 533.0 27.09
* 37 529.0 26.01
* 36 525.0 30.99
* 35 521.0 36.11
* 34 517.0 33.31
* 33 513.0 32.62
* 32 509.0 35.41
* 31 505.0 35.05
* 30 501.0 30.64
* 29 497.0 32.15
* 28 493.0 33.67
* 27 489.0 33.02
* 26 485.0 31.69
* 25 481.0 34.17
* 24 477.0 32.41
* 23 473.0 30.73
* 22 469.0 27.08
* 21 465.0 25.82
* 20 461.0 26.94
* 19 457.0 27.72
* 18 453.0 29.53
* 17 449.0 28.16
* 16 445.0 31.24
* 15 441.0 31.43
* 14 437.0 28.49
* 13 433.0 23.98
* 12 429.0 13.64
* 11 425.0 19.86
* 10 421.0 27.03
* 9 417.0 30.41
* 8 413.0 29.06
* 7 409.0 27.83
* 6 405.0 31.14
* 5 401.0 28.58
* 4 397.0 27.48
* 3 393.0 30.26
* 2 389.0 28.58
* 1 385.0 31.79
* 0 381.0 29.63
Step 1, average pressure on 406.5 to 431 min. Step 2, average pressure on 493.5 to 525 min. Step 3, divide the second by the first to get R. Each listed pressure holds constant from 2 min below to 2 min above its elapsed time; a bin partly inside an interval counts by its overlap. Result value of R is 1.35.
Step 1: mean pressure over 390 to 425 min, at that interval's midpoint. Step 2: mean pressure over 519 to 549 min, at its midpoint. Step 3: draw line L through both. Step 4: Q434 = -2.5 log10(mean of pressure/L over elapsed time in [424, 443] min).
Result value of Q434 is 0.21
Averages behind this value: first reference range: 28.4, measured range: 23.7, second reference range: 30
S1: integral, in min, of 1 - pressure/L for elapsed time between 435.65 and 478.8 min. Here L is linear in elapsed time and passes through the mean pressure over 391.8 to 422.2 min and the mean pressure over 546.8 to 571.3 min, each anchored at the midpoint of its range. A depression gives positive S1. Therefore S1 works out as 0.93 min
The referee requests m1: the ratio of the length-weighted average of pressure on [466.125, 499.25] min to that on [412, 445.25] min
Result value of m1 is 1.23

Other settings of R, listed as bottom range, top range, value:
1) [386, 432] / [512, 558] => 1.16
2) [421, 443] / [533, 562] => 1.29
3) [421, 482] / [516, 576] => 1.11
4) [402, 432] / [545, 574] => 1.20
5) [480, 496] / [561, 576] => 0.88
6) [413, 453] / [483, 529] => 1.25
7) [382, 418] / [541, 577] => 1.04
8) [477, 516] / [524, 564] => 0.91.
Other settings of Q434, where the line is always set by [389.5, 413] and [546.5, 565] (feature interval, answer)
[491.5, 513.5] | -0.08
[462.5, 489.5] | -0.01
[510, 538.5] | 0.01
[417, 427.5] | 0.21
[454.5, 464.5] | 0.11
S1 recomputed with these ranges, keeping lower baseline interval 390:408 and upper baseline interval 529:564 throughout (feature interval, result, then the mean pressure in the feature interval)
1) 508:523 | -2.1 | 34.3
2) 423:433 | 3.8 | 18.2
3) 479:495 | -1.8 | 33.1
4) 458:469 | 1.1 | 26.6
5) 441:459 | 0.1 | 29.4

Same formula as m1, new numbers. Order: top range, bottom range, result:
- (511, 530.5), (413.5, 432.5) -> 1.37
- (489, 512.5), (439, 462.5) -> 1.14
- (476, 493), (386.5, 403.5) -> 1.14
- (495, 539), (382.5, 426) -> 1.11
